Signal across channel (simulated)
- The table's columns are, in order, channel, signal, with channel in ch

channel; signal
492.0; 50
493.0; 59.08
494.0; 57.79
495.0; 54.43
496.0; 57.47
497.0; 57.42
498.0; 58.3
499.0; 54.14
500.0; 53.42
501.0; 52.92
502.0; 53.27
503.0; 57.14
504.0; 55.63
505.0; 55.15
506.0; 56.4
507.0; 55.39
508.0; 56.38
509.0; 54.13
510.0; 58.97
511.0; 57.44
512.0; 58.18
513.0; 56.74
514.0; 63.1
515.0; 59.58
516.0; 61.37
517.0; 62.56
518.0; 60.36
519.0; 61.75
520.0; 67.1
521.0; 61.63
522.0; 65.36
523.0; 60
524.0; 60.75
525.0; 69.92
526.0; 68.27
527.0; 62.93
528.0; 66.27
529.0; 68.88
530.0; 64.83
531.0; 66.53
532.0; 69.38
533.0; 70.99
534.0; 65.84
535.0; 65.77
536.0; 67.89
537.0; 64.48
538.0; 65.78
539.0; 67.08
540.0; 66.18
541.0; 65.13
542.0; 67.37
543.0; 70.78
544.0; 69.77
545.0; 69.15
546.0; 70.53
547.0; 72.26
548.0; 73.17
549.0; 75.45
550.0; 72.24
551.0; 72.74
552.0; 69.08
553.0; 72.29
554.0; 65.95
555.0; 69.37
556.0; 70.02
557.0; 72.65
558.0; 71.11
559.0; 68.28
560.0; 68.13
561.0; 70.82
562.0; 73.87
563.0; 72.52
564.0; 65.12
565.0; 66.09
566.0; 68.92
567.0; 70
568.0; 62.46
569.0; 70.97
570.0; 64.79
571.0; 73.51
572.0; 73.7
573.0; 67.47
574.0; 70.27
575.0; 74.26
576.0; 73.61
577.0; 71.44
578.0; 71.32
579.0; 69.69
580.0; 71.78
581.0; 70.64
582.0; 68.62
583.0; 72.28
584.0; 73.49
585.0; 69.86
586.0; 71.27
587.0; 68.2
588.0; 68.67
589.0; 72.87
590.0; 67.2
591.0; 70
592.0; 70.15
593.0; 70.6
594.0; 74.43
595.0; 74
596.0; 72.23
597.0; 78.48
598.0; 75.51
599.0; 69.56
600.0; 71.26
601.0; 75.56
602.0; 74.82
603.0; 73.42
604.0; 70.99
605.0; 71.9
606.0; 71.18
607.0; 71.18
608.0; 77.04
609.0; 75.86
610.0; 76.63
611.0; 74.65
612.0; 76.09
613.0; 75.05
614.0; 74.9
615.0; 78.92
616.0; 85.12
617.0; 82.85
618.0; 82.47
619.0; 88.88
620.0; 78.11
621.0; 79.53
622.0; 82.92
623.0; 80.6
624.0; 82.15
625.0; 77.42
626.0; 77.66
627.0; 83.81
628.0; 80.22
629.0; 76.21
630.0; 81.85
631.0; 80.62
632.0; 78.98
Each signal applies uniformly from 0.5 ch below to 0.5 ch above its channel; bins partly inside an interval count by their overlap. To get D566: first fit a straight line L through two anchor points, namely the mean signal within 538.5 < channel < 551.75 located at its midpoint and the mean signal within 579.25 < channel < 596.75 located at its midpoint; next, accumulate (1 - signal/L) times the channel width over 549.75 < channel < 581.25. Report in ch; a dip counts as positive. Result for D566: 0.2 ch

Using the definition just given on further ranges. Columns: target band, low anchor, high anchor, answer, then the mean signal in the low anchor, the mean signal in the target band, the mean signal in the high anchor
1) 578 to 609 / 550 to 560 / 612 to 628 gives 1.77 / 70.2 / 72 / 80.5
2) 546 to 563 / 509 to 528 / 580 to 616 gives -1.07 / 61.9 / 71.1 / 72.9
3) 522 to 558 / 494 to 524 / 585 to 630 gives -2.59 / 58.2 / 68.3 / 75.7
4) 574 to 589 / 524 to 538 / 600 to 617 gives 0.25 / 66.8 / 71.1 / 75.3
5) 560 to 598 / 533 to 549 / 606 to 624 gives 1.54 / 68.4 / 70.7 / 78.7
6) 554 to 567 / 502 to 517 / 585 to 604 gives -0.66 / 57.6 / 69.6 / 72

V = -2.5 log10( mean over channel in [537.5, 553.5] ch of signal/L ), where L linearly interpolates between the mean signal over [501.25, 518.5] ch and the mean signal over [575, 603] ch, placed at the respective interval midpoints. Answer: -0.10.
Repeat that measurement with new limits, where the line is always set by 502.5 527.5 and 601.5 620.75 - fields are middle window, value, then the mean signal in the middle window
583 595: 0.03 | 70.8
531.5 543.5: -0.05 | 67.2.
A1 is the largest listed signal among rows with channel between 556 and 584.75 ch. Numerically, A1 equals 74.26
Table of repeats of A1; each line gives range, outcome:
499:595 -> 75.45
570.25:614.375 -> 78.48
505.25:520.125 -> 67.1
